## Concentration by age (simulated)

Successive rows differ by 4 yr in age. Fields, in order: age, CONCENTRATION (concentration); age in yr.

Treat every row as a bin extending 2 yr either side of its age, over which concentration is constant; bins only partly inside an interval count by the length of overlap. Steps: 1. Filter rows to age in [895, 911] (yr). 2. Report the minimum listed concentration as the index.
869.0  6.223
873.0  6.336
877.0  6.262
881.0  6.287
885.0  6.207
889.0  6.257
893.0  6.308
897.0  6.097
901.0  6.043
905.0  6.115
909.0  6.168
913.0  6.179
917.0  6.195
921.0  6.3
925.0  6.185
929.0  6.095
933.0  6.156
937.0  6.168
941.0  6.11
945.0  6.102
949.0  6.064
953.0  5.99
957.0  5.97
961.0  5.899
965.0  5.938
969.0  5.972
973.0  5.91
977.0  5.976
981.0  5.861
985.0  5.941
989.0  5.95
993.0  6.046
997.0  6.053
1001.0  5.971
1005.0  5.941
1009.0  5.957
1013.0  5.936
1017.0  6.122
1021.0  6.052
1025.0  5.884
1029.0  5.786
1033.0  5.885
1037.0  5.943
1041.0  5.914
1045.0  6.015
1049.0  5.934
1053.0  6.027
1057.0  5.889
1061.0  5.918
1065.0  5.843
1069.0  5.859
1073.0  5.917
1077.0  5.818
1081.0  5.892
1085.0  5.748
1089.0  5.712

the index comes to 6.043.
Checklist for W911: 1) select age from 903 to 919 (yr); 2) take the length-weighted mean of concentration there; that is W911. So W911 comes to 6.16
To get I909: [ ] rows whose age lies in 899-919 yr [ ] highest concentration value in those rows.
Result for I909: 6.195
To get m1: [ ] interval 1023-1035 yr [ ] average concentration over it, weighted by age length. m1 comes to 5.85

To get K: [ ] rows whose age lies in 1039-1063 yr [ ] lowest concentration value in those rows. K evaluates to 5.889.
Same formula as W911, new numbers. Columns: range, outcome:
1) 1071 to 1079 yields 5.87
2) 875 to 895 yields 6.26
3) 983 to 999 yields 6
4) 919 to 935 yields 6.18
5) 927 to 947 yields 6.13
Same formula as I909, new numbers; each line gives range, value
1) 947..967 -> 6.064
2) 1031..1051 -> 6.015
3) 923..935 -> 6.185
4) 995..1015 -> 6.053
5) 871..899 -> 6.336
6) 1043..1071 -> 6.027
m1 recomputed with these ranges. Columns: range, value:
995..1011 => 5.98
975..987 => 5.93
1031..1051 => 5.94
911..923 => 6.22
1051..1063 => 5.94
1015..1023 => 6.09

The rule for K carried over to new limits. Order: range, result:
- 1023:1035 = 5.786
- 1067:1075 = 5.859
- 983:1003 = 5.941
